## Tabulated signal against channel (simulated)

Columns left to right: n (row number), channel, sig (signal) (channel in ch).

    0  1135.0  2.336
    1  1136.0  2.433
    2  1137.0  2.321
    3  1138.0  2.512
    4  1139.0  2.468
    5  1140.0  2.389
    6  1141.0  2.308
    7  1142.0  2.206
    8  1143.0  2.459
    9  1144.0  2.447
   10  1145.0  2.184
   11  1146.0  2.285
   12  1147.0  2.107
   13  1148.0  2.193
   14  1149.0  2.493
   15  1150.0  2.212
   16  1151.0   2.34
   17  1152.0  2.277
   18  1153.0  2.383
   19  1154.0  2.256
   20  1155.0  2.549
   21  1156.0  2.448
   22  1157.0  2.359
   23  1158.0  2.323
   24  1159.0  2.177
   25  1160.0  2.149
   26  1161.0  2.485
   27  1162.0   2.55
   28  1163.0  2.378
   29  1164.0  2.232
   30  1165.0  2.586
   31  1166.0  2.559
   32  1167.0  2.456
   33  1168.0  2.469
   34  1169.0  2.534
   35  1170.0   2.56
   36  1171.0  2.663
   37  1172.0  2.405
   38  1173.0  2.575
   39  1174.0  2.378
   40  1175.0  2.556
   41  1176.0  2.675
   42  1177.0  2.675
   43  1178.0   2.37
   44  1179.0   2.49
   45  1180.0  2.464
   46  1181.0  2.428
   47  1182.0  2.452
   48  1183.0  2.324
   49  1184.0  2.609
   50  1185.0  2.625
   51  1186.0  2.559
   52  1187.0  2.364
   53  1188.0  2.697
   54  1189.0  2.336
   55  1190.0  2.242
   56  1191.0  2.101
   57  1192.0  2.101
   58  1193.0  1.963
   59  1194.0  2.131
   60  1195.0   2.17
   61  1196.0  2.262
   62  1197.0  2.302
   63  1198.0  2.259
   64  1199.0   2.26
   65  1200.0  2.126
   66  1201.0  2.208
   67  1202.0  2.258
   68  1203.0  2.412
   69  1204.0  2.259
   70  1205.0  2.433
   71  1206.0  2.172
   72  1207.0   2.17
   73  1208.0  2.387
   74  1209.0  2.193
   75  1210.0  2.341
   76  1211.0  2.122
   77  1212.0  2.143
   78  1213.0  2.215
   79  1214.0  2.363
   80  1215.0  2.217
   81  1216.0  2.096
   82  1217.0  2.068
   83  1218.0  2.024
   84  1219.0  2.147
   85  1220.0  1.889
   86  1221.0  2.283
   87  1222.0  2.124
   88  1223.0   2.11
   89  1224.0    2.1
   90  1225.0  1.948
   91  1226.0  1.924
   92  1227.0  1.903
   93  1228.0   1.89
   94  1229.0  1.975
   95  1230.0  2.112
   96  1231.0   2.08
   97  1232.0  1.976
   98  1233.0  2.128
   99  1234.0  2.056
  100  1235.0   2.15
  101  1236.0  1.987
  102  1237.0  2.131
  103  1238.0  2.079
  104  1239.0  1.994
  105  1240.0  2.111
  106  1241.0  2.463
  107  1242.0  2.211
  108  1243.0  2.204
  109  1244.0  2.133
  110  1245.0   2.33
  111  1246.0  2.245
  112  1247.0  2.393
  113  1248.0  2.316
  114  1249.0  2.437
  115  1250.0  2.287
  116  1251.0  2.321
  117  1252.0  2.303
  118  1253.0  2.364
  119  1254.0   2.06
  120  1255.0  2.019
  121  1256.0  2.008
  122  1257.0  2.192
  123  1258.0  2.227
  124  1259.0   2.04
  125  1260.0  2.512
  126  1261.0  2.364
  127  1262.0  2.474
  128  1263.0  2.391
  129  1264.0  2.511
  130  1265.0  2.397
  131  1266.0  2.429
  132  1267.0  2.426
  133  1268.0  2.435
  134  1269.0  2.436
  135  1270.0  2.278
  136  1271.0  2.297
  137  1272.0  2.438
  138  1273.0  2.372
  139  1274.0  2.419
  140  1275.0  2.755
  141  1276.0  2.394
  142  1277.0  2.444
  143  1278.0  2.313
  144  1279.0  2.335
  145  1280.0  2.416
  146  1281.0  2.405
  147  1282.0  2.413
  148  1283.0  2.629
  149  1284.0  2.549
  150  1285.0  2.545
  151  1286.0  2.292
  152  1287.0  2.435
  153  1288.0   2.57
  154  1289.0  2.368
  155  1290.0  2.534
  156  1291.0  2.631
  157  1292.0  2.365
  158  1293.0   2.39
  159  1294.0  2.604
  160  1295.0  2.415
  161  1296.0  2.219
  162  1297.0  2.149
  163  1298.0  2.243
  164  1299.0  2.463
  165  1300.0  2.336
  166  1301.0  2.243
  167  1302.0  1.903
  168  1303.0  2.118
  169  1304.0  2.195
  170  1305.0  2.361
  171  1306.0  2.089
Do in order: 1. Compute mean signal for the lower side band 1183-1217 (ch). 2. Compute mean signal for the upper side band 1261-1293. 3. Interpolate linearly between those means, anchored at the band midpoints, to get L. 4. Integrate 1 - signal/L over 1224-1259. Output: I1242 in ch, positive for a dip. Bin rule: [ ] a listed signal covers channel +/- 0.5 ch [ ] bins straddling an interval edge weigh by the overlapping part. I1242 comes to 3.3 ch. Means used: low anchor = 2.27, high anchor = 2.44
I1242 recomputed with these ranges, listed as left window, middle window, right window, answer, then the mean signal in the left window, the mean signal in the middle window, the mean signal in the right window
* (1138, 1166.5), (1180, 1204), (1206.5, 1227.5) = -1.0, 2.35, 2.31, 2.13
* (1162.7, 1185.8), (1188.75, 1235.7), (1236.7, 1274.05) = 4.9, 2.5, 2.15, 2.29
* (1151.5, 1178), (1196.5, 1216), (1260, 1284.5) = 1.5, 2.45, 2.25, 2.43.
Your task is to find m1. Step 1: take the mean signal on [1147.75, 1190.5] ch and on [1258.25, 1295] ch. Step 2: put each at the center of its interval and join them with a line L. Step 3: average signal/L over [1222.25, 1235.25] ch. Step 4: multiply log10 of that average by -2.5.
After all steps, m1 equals 0.200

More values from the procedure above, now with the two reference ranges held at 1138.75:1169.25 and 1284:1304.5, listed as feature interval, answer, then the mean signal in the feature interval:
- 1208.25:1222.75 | 0.09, 2.16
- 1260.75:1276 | -0.03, 2.43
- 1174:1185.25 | -0.07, 2.51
